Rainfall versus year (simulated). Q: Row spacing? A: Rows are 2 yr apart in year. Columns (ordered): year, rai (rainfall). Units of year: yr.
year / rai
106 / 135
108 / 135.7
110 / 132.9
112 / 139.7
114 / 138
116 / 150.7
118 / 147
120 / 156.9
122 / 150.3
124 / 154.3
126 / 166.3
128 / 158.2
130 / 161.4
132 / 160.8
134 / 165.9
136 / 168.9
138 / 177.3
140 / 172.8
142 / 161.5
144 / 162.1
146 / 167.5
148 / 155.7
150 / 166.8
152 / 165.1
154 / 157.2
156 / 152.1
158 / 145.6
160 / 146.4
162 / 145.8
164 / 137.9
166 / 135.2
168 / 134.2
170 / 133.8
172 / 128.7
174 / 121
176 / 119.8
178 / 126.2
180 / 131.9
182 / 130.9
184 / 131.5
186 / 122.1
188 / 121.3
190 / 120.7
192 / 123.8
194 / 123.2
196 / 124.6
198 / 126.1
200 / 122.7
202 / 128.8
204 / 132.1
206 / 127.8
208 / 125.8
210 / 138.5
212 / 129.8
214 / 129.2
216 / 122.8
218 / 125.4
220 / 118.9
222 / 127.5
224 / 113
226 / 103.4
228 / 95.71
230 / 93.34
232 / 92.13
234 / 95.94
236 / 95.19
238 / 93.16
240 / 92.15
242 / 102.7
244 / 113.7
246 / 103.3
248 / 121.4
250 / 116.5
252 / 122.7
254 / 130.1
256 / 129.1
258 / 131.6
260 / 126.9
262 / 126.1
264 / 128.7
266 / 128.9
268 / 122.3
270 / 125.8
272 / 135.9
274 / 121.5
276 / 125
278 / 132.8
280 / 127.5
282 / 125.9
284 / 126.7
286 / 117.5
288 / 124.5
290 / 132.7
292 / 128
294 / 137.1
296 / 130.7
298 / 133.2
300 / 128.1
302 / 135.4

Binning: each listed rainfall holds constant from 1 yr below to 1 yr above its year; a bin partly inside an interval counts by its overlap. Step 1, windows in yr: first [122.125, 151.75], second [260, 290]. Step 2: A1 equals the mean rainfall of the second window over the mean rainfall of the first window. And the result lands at 0.8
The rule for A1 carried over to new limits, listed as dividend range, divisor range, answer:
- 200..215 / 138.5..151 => 0.79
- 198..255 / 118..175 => 0.75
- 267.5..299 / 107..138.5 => 0.83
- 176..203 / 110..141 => 0.80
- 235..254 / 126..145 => 0.65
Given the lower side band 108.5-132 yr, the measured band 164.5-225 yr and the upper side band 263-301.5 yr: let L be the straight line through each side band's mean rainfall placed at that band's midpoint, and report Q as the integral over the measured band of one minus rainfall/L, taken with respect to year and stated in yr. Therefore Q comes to 5.9 yr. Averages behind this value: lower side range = 151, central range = 127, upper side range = 128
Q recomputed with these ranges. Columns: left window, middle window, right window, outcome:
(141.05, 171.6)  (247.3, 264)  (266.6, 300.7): 0.9 yr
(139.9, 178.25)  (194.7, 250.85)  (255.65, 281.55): 8.7 yr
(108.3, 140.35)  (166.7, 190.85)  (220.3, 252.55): 0.8 yr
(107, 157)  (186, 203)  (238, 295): 2.1 yr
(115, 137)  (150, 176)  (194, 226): 0.4 yr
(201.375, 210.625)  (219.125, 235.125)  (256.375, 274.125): 3.1 yr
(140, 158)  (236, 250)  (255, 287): 3.1 yr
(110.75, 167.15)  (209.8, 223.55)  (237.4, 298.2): 1.0 yr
